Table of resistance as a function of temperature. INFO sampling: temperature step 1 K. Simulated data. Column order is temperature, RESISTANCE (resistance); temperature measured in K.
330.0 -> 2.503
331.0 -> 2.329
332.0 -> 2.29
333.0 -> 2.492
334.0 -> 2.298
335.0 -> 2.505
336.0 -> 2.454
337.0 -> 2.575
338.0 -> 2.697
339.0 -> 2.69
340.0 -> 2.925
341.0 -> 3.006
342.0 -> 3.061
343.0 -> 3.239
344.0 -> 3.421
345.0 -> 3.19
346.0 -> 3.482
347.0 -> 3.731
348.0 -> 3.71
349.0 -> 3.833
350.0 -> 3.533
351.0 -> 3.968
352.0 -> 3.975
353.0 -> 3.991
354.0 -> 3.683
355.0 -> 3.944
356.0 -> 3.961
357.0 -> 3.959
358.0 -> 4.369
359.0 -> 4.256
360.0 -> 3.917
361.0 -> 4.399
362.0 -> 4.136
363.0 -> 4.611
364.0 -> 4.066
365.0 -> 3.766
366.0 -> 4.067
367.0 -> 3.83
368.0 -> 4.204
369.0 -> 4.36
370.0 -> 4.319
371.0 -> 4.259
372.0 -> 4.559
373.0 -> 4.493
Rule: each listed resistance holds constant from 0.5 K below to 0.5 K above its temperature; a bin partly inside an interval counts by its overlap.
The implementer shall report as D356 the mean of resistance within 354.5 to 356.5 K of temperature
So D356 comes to 3.95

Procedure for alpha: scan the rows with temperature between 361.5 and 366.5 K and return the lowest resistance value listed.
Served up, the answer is 3.766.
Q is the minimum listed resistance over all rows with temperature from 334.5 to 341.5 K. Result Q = 2.454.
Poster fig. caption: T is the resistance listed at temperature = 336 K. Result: 2.454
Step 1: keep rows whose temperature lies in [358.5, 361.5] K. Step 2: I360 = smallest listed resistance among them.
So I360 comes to 3.917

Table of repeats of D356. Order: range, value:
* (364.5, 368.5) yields 3.97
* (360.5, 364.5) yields 4.3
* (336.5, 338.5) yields 2.64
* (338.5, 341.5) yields 2.87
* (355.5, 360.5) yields 4.09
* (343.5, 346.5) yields 3.36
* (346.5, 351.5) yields 3.75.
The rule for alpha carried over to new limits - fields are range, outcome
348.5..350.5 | 3.533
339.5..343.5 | 2.925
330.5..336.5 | 2.29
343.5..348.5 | 3.19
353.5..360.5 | 3.683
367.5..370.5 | 4.204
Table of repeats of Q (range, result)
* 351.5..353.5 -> 3.975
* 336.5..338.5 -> 2.575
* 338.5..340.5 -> 2.69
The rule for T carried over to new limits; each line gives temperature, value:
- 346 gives 3.482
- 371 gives 4.259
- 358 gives 4.369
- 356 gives 3.961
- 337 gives 2.575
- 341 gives 3.006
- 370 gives 4.319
